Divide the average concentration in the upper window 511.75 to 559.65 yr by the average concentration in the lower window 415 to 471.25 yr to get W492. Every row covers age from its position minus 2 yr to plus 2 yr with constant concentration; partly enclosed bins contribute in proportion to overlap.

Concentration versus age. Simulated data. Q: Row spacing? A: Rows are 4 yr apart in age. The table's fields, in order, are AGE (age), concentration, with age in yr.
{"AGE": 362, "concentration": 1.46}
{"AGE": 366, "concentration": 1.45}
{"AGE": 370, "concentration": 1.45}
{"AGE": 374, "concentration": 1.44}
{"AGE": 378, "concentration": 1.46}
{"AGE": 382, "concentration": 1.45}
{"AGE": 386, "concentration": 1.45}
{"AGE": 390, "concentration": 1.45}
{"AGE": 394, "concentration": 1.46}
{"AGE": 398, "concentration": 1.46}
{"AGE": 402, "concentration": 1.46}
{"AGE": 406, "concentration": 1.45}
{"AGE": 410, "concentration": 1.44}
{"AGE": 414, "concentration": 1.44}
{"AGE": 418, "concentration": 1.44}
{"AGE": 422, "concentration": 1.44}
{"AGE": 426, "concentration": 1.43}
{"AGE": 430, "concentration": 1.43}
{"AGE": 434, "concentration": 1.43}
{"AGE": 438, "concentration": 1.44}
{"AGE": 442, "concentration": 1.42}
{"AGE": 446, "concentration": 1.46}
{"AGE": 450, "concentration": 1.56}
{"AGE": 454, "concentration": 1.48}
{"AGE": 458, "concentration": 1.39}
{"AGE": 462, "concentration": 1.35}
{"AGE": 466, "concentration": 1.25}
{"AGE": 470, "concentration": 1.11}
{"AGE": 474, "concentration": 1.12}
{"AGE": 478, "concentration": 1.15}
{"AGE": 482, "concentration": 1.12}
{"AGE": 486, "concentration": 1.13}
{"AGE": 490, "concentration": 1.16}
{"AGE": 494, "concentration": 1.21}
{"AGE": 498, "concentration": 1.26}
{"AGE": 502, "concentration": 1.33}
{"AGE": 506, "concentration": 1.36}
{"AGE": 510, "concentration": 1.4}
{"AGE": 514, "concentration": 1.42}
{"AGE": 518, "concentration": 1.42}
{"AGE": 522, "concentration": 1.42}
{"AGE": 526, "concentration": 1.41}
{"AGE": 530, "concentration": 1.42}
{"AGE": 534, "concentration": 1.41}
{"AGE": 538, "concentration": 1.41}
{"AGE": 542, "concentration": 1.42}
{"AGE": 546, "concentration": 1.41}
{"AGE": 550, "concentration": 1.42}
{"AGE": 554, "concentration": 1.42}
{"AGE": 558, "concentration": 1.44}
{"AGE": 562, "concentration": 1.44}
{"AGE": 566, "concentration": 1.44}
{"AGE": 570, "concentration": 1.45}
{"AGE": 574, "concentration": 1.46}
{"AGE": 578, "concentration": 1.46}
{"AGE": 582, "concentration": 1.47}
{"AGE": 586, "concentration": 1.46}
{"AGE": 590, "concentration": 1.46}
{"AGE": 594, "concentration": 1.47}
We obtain 1.0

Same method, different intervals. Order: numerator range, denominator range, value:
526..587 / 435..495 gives 1.11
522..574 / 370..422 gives 0.98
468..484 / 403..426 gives 0.78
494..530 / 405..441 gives 0.95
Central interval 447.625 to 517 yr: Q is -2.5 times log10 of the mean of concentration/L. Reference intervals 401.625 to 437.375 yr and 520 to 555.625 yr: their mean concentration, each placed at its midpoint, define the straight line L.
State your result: 0.11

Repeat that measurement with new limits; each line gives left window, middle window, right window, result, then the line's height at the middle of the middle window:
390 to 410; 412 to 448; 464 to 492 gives -0.08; 1.34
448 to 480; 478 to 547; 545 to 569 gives 0.03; 1.37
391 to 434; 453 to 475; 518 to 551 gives 0.12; 1.43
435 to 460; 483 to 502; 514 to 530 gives 0.19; 1.43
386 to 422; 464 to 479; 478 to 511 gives 0.12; 1.29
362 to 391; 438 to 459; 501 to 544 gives -0.03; 1.43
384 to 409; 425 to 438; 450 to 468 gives -0.01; 1.42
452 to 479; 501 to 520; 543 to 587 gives -0.03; 1.35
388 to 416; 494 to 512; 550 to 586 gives 0.10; 1.45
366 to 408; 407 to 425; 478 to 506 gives -0.04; 1.39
